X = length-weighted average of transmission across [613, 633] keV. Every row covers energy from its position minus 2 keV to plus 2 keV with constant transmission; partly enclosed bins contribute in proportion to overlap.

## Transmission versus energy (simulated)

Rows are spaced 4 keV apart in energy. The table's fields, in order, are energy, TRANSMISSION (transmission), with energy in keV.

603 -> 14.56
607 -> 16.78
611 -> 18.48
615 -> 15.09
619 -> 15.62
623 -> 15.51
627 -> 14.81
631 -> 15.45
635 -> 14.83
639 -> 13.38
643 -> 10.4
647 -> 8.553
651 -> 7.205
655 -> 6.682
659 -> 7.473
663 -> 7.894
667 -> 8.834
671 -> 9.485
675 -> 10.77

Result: 15.3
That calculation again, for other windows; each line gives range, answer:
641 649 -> 9.48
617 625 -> 15.6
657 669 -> 8.07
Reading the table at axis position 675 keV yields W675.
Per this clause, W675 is 10.77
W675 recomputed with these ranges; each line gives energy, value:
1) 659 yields 7.473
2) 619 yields 15.62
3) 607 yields 16.78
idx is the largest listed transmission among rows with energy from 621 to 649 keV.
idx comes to 15.51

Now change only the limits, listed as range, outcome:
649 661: 7.473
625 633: 15.45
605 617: 18.48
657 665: 7.894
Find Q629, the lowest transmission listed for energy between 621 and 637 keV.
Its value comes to 14.81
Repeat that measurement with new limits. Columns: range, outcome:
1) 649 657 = 6.682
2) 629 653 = 7.205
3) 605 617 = 15.09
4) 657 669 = 7.473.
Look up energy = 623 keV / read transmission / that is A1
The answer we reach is 15.51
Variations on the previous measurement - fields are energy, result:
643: 10.4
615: 15.09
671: 9.485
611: 18.48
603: 14.56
